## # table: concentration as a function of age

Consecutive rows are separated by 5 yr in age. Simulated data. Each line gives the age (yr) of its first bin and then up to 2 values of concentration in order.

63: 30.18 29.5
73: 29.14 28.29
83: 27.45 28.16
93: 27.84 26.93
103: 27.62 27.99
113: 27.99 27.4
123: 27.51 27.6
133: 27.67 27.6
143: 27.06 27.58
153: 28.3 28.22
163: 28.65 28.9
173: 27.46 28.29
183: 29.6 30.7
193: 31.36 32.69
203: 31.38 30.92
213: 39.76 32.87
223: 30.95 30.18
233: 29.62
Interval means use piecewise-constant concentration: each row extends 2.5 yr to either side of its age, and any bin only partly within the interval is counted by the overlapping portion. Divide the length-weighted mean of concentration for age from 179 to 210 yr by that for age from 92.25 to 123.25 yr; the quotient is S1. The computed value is 1.1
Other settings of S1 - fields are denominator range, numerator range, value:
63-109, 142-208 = 1.04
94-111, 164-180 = 1.03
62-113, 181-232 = 1.13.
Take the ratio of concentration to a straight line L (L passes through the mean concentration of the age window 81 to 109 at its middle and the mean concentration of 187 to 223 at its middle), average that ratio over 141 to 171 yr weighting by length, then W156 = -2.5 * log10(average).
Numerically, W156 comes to 0.09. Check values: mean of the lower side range 27.7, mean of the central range 28.1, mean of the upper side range 32.8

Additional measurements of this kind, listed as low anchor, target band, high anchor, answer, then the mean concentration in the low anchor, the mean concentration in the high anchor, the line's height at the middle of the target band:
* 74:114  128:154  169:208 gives 0.05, 27.8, 30.2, 29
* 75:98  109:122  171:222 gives 0.04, 27.9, 31.5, 28.8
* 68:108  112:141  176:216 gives 0.07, 28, 31.9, 29.4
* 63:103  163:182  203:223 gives 0.13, 28.3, 33.7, 32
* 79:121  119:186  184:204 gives 0.06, 27.7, 31.4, 29.8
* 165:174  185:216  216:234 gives -0.10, 28.3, 31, 29.8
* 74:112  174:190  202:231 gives 0.07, 27.8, 32.7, 31.3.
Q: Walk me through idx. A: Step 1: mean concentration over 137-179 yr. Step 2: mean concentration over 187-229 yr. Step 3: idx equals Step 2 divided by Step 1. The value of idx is 1.2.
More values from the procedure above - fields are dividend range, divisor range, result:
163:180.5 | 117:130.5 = 1.03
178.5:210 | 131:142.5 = 1.12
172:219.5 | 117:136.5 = 1.15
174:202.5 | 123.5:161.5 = 1.10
